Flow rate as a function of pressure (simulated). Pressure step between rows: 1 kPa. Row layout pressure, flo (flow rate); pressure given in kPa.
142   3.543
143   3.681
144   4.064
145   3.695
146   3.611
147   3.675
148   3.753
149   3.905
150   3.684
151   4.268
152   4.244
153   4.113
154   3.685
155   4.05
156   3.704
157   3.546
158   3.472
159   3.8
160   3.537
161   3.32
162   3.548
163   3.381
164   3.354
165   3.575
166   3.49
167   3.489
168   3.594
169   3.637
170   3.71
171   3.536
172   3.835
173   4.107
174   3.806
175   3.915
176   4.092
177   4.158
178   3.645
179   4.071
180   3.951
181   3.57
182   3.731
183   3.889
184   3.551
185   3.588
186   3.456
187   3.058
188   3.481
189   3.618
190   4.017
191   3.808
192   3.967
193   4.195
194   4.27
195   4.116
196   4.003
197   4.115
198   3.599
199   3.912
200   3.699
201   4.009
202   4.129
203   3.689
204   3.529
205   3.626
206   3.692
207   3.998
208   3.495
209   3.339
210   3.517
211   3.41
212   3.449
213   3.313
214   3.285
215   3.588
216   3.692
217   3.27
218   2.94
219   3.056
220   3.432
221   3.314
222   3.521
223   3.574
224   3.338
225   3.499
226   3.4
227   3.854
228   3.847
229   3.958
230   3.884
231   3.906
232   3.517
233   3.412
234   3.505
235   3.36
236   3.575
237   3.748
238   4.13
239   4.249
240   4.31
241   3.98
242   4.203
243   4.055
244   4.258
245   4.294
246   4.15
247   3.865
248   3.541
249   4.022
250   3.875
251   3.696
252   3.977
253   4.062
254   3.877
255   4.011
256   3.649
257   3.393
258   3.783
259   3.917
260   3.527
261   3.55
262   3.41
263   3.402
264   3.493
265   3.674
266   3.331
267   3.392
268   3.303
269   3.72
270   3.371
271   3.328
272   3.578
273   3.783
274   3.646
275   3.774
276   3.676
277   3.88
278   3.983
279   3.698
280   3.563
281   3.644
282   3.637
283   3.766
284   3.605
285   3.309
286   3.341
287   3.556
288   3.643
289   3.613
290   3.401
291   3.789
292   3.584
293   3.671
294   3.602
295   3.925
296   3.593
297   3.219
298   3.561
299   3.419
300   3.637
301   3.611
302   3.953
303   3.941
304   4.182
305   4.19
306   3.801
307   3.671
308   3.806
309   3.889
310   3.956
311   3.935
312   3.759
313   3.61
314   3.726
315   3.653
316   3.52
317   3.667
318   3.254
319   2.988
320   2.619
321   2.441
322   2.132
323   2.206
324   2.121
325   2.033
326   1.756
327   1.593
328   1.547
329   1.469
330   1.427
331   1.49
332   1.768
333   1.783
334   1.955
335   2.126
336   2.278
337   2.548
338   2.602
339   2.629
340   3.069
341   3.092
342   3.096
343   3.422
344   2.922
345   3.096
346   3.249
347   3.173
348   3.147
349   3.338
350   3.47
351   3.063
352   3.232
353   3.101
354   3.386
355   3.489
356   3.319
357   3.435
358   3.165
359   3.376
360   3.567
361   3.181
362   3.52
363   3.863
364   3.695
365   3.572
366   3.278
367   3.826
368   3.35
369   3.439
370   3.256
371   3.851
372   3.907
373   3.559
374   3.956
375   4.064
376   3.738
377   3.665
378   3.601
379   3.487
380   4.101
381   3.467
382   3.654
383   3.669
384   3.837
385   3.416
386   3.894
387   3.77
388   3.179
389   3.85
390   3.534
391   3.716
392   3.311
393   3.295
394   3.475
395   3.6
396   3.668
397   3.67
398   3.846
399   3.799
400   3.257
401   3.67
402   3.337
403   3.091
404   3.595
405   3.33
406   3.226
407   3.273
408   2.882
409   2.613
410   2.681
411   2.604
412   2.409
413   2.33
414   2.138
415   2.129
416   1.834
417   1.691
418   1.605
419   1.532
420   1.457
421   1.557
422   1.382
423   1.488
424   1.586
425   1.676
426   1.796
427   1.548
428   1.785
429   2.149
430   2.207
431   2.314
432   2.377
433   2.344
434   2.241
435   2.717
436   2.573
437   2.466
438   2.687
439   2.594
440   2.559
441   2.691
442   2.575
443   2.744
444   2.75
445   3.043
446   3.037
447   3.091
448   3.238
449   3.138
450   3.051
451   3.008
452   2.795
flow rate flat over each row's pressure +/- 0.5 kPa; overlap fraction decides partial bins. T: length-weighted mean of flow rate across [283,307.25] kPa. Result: 3.66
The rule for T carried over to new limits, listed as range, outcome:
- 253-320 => 3.64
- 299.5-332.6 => 3.01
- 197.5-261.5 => 3.71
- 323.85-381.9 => 3.04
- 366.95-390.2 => 3.67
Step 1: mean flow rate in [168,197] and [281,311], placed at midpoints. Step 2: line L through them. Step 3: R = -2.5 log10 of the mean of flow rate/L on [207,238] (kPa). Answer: 0.08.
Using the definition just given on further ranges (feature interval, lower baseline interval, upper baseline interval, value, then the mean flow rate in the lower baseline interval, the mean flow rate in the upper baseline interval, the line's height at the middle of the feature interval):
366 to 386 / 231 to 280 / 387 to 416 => -0.12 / 3.75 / 3.18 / 3.28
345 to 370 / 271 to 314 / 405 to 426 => -0.18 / 3.7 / 2.13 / 2.87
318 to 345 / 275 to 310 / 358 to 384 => 0.50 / 3.69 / 3.62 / 3.66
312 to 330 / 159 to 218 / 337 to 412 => 0.32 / 3.69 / 3.4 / 3.48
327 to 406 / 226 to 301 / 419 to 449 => -0.15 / 3.71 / 2.3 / 2.86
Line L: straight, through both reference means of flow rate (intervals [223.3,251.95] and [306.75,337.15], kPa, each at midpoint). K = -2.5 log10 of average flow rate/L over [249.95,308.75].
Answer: -0.13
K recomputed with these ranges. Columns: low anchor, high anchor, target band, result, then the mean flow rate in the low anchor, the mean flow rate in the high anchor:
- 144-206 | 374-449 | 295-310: -0.15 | 3.77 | 2.86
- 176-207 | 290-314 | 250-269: 0.04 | 3.81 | 3.74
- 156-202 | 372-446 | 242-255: -0.15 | 3.74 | 2.88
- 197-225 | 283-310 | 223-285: -0.04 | 3.54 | 3.68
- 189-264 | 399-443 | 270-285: -0.09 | 3.73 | 2.39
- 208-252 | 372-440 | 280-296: -0.06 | 3.68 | 2.89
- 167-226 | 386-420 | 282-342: 0.08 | 3.68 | 3.02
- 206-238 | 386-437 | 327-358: 0.10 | 3.53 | 2.67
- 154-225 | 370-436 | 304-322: -0.10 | 3.66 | 2.93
